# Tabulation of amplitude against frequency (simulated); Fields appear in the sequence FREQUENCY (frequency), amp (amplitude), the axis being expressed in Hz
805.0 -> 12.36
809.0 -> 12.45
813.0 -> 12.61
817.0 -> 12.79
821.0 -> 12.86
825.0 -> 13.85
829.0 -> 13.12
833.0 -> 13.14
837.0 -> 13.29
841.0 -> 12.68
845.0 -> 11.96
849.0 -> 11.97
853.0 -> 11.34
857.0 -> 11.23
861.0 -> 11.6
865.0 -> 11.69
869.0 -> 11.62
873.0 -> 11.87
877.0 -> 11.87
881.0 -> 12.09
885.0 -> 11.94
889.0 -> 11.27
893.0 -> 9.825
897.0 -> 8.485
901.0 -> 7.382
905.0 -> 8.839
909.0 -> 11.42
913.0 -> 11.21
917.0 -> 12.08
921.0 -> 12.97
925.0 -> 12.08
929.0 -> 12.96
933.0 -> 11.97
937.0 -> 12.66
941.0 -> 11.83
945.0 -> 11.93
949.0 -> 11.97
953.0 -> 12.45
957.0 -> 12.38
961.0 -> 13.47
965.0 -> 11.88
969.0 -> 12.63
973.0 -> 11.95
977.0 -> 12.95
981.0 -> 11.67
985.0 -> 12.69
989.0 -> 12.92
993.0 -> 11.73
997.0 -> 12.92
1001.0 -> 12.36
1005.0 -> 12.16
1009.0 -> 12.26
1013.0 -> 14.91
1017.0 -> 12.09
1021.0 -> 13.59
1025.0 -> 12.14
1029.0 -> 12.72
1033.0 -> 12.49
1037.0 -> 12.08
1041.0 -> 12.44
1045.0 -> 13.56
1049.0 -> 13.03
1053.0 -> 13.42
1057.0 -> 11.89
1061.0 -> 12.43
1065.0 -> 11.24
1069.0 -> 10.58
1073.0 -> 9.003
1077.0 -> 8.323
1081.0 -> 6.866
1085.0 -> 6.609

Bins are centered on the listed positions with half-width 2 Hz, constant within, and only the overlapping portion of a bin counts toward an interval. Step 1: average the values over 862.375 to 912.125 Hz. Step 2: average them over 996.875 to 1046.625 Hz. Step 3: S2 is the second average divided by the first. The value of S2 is 1.19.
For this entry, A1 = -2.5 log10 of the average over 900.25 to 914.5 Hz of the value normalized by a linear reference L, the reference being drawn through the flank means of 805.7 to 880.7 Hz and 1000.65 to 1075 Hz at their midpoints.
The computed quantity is 0.24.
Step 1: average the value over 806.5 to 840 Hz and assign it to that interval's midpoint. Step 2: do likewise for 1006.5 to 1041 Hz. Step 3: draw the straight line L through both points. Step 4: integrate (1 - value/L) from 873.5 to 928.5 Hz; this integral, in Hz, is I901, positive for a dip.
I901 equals 8.3 Hz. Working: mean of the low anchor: 13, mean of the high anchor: 12.8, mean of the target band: 11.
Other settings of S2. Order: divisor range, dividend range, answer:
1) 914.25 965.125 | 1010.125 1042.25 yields 1.04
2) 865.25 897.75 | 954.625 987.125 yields 1.11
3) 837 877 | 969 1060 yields 1.07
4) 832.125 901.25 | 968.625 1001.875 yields 1.08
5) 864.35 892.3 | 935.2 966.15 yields 1.06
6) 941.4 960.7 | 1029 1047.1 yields 1.03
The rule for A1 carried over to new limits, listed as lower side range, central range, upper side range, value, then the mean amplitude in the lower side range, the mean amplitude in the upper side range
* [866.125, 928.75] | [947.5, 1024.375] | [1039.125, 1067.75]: -0.061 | 11.1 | 12.5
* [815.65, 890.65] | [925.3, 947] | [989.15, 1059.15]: 0.017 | 12.2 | 12.7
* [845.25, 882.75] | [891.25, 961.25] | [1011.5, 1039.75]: 0.069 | 11.7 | 12.8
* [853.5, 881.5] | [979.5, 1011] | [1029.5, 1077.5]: -0.050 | 11.7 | 11.8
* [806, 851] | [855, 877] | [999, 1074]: 0.097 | 12.8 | 12.4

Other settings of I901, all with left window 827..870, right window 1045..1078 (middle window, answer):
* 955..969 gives -0.94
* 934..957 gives -0.64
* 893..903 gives 3.07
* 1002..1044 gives -4.01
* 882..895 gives 1.01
